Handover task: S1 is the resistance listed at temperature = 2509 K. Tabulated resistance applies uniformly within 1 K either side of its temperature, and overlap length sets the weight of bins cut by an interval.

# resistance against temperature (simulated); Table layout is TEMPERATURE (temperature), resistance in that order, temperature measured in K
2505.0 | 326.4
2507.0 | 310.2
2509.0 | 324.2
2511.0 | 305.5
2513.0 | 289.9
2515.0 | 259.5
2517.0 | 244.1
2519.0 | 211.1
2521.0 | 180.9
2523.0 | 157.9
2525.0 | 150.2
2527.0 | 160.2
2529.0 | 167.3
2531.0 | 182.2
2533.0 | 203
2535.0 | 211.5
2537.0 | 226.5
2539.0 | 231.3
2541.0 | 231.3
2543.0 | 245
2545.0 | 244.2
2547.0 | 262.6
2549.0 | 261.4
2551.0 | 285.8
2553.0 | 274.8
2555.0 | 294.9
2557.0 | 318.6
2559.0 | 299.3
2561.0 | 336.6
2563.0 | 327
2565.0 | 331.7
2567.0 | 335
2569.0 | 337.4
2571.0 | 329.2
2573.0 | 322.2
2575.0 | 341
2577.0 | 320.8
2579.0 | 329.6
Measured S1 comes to 324.2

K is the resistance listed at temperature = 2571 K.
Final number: 329.2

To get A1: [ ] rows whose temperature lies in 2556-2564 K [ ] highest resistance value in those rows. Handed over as 336.6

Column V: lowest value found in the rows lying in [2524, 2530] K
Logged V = 150.2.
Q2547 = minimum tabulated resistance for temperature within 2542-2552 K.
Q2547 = 244.2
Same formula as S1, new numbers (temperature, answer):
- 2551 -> 285.8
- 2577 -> 320.8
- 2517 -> 244.1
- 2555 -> 294.9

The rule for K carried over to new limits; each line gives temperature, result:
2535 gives 211.5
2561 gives 336.6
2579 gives 329.6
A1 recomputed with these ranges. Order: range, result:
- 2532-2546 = 245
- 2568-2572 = 337.4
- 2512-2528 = 289.9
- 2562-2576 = 341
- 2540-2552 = 285.8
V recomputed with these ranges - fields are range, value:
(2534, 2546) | 211.5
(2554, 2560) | 294.9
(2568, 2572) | 329.2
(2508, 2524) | 157.9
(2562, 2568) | 327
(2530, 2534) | 182.2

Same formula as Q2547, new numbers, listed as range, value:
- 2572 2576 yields 322.2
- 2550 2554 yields 274.8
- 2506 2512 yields 305.5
